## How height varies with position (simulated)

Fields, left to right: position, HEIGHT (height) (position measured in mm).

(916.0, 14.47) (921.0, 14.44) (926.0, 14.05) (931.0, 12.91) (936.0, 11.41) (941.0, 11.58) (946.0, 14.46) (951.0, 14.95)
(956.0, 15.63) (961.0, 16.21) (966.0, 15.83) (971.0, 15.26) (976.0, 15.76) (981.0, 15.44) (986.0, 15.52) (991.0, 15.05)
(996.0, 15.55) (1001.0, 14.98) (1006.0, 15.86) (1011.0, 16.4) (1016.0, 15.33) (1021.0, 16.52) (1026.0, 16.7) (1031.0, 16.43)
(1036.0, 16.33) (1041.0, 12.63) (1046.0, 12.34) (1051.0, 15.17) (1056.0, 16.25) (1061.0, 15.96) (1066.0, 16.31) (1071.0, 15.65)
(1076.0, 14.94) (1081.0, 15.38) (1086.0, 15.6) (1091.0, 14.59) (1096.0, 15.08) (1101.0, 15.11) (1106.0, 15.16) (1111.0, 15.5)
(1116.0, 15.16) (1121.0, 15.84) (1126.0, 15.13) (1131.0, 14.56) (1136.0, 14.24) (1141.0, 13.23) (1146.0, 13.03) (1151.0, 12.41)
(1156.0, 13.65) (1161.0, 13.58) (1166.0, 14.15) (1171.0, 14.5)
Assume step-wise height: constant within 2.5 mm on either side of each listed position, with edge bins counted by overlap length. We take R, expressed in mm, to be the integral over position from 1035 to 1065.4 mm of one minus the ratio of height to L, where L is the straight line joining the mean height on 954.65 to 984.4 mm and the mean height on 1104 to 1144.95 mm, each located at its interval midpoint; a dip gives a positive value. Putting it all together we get 0.8 mm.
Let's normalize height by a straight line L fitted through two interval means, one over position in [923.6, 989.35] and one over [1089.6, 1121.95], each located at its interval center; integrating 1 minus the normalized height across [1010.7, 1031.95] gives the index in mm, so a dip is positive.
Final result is -2.0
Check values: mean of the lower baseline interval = 14.5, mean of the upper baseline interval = 15.2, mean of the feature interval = 16.3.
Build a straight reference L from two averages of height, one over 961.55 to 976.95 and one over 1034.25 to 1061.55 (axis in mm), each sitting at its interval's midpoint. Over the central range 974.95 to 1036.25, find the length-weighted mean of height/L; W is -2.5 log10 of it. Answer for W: -0.04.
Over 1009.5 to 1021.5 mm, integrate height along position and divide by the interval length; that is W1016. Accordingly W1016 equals 16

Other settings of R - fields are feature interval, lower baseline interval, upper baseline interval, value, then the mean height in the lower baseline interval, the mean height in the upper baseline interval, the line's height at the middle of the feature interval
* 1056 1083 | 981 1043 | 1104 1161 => -1.3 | 15.6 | 14.3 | 15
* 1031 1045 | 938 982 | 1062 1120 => 0.5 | 15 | 15.3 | 15.2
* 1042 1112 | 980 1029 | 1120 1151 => -1.5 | 15.8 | 14.1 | 14.8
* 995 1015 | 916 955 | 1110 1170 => -2.8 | 13.6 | 14.2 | 13.8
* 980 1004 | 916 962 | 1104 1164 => -2.2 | 13.9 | 14.3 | 14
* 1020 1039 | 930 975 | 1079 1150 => -2.4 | 14.3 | 14.8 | 14.5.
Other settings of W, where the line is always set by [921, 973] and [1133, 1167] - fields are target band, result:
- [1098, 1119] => -0.12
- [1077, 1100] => -0.11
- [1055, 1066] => -0.17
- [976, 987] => -0.11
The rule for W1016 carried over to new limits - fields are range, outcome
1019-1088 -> 15.4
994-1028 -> 15.9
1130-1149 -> 13.7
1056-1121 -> 15.4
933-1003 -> 14.8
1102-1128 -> 15.3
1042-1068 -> 15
